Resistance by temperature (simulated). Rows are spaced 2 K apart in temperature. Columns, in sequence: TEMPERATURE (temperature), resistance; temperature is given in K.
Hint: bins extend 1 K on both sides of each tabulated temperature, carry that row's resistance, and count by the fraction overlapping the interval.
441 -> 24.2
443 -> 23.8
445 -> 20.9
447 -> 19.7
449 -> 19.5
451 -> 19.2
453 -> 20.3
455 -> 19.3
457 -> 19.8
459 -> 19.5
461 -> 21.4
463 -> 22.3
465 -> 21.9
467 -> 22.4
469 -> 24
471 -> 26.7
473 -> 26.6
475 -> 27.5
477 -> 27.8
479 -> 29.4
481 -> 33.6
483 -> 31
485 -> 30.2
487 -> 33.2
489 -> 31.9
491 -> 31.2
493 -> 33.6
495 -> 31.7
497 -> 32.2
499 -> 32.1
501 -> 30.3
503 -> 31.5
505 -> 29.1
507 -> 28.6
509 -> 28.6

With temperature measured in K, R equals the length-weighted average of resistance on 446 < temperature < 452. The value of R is 19.5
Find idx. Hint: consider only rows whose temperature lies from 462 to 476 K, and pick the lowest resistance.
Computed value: 21.9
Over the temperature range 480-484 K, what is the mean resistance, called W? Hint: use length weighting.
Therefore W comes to 32.3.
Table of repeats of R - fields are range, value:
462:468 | 22.2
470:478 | 27.2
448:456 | 19.6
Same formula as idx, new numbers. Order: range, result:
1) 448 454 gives 19.2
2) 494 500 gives 31.7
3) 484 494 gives 30.2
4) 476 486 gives 27.8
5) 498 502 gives 30.3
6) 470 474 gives 26.6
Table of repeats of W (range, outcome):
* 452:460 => 19.7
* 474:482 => 29.6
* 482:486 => 30.6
